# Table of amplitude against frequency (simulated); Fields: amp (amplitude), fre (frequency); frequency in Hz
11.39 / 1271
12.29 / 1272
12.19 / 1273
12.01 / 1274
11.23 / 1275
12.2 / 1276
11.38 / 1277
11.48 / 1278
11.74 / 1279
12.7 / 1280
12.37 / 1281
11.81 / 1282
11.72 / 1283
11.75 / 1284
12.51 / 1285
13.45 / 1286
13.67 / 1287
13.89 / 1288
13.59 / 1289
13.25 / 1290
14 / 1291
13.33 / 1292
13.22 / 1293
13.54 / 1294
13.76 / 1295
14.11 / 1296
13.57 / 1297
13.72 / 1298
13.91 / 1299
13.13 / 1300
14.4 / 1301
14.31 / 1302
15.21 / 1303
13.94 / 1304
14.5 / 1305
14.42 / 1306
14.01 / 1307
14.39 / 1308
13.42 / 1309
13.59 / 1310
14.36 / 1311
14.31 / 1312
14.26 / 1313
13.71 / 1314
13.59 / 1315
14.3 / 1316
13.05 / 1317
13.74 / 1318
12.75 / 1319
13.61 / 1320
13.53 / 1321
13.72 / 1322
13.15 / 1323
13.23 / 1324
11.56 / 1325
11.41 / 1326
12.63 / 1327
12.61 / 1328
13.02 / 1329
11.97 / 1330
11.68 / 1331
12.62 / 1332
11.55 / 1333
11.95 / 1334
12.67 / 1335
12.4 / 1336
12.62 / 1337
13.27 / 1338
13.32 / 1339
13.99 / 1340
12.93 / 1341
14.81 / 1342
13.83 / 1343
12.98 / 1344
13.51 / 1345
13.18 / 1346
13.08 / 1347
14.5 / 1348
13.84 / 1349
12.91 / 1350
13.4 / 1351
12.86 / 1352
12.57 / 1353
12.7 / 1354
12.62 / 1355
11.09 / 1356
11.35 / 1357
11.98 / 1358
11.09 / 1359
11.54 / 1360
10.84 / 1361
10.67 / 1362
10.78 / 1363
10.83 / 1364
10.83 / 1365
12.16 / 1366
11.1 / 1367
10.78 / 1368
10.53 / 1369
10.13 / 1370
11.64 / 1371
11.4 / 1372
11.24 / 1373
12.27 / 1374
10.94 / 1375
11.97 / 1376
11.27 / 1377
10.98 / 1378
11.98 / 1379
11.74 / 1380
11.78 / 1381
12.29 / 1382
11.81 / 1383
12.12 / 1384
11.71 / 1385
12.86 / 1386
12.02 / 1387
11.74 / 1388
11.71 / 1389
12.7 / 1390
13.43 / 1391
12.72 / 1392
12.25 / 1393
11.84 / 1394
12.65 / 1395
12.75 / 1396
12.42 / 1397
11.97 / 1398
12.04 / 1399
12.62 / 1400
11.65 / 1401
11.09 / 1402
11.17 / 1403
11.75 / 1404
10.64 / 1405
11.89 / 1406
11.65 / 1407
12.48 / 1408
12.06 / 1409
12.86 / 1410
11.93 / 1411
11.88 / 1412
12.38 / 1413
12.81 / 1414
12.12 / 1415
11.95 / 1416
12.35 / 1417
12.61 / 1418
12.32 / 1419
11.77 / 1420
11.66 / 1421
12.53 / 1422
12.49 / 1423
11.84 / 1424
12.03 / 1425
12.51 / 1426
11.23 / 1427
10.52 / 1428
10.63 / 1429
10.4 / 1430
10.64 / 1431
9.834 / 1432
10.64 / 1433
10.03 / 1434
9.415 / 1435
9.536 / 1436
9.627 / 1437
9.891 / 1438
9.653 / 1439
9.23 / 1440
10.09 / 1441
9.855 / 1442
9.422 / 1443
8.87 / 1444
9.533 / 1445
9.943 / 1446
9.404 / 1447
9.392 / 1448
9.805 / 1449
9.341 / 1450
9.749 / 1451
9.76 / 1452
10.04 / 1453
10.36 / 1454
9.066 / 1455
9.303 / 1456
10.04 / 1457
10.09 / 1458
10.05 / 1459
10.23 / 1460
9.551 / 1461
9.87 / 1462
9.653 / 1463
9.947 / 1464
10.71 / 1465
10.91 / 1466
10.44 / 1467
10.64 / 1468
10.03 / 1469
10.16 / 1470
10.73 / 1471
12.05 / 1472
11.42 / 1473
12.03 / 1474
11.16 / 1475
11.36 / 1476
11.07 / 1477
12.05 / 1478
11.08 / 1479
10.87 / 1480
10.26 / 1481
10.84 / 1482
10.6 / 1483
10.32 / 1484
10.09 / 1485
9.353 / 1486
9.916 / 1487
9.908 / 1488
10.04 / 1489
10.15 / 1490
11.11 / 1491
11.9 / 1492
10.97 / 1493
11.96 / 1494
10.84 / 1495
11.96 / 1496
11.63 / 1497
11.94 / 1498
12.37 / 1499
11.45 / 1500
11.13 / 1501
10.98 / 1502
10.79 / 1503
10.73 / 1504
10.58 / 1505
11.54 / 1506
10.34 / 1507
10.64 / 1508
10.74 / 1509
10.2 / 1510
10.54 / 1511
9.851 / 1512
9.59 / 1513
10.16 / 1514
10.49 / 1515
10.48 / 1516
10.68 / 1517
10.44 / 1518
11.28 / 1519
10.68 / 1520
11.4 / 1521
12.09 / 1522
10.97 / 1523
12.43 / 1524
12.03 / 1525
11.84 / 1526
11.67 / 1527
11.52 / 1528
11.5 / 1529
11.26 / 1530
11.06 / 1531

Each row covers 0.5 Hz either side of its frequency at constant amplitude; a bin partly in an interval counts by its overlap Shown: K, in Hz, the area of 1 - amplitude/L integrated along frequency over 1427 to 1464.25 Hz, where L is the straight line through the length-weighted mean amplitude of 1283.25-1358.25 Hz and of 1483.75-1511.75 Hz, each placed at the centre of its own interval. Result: 5.6 Hz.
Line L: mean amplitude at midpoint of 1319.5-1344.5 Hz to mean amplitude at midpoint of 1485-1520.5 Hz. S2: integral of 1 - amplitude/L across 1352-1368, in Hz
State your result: 1.29 Hz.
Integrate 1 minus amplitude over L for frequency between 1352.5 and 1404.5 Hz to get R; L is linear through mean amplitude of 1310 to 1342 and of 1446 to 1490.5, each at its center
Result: 1.3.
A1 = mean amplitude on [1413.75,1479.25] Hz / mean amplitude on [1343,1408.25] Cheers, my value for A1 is 0.88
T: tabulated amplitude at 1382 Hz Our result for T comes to 12.29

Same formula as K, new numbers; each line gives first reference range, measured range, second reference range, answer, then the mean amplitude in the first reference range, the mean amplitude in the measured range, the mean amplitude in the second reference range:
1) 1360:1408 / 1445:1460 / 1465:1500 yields 1.9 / 11.7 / 9.75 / 10.9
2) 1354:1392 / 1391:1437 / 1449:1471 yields -3.6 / 11.6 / 11.7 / 10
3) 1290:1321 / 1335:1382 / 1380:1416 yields 2.6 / 13.9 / 12.1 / 12.1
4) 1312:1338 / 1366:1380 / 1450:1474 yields 0.8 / 12.9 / 11.3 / 10.2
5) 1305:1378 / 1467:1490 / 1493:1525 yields 1.2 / 12.6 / 10.7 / 11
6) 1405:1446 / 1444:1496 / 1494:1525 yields 3.1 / 11.1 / 10.4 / 11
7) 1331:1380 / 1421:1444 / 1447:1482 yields 0.8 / 12.1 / 10.5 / 10.4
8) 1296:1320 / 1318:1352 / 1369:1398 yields 0.6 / 13.9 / 13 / 11.9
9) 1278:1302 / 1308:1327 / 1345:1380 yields -1.1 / 13.2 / 13.4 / 11.8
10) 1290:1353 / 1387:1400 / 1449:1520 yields -0.2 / 13.4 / 12.3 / 10.6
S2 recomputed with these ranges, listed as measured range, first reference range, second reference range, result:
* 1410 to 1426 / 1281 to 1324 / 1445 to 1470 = -2.0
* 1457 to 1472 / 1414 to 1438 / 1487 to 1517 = 1.1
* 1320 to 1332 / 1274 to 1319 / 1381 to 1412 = 0.3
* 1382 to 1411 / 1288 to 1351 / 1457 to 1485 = -0.2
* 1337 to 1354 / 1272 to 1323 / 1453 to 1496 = -1.1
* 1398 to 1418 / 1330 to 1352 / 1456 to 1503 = -0.1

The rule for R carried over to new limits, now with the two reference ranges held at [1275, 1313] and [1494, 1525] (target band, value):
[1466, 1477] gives 0.40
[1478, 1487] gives 0.64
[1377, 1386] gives 0.41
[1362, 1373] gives 1.35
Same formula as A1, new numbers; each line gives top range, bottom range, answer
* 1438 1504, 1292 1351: 0.78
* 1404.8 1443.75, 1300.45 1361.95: 0.86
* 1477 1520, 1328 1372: 0.88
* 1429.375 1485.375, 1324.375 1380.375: 0.84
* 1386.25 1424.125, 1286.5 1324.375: 0.88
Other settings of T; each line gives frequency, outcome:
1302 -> 14.31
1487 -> 9.916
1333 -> 11.55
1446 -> 9.943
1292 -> 13.33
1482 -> 10.84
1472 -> 12.05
